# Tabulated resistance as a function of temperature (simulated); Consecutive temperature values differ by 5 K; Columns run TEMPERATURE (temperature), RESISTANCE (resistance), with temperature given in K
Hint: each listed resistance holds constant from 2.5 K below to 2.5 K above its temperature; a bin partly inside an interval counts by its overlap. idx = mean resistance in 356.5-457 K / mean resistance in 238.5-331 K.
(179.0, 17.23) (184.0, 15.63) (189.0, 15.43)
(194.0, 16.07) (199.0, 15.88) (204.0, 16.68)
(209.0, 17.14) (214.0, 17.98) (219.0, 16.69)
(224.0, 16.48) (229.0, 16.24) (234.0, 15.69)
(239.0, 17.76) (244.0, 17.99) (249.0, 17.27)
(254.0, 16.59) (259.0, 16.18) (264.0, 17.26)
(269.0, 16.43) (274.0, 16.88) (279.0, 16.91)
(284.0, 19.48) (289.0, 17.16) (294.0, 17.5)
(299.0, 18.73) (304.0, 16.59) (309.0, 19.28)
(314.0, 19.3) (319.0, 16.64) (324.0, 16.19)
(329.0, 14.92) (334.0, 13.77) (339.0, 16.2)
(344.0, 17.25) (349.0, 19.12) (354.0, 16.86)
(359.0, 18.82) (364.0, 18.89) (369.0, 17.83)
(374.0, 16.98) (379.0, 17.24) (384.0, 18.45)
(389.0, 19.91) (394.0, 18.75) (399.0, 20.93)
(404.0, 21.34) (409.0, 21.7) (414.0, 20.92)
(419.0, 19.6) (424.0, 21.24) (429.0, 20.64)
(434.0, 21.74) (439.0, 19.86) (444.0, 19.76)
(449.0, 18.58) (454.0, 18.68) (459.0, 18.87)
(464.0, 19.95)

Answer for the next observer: 1.1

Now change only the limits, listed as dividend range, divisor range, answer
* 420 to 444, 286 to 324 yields 1.16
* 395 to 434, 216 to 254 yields 1.24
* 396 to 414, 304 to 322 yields 1.17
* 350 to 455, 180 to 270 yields 1.17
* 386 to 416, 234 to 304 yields 1.19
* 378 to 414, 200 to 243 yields 1.18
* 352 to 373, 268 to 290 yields 1.03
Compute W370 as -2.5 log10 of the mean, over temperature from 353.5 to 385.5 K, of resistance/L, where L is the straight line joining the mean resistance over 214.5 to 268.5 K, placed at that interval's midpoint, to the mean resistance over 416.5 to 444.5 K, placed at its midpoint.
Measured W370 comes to 0.083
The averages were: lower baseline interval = 16.8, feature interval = 17.9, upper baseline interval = 20.5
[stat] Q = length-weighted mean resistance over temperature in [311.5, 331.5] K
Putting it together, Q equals 16.8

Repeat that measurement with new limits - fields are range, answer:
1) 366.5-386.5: 17.6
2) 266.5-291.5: 17.4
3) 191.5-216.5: 16.8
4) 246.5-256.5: 16.9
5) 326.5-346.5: 15.5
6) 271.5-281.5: 16.9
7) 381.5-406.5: 19.9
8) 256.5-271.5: 16.6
